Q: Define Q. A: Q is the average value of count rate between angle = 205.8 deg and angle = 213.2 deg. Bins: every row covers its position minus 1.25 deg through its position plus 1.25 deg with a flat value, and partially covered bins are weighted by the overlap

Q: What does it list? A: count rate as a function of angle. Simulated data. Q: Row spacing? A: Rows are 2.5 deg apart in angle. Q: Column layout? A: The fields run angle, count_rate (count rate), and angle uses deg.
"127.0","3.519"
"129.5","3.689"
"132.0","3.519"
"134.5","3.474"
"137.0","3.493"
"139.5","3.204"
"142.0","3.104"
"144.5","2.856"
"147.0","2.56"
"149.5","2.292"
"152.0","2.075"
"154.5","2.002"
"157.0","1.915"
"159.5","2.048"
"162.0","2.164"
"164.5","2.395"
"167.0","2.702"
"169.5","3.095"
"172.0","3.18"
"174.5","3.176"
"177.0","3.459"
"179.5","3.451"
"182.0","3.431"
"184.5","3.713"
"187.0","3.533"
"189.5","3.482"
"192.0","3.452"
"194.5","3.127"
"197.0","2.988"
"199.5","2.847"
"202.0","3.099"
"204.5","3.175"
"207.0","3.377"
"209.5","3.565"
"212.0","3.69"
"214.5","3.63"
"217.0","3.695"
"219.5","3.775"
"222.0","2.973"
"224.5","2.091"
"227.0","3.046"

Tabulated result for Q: 3.54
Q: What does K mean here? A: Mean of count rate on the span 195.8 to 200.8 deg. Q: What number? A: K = 2.92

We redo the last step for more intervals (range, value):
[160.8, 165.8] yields 2.28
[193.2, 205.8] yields 3.05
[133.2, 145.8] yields 3.22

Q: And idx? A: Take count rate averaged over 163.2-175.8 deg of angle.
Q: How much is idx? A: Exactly 2.91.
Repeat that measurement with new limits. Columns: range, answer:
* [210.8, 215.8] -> 3.66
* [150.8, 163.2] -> 2.04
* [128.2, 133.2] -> 3.6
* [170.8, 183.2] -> 3.34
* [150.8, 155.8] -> 2.04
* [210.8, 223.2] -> 3.55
